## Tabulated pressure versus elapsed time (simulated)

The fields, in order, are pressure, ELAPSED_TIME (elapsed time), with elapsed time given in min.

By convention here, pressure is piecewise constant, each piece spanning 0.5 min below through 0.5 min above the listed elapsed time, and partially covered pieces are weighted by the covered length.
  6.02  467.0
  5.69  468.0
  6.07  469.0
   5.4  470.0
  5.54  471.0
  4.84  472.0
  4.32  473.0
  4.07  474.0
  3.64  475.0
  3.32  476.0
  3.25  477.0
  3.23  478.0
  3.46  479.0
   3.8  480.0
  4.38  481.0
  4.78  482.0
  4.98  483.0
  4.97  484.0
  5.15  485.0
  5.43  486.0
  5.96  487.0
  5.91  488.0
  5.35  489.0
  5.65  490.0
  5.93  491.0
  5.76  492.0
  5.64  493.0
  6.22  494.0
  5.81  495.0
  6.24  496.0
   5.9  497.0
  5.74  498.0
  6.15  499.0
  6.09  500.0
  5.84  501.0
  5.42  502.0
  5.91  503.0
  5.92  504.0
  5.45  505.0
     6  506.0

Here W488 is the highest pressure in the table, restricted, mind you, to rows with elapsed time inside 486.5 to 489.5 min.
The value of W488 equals 5.96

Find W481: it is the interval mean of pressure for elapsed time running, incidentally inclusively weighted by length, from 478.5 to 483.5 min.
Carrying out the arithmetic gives 4.28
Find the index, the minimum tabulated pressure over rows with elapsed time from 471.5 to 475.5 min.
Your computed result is 3.64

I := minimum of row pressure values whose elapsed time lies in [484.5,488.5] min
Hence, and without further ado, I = 5.15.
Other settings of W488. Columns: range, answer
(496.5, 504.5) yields 6.15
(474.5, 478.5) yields 3.64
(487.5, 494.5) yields 6.22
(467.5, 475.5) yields 6.07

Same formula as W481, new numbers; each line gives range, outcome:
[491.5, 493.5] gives 5.7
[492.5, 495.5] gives 5.89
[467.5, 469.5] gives 5.88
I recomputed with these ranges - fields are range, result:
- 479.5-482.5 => 3.8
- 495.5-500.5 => 5.74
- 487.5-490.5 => 5.35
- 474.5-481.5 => 3.23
